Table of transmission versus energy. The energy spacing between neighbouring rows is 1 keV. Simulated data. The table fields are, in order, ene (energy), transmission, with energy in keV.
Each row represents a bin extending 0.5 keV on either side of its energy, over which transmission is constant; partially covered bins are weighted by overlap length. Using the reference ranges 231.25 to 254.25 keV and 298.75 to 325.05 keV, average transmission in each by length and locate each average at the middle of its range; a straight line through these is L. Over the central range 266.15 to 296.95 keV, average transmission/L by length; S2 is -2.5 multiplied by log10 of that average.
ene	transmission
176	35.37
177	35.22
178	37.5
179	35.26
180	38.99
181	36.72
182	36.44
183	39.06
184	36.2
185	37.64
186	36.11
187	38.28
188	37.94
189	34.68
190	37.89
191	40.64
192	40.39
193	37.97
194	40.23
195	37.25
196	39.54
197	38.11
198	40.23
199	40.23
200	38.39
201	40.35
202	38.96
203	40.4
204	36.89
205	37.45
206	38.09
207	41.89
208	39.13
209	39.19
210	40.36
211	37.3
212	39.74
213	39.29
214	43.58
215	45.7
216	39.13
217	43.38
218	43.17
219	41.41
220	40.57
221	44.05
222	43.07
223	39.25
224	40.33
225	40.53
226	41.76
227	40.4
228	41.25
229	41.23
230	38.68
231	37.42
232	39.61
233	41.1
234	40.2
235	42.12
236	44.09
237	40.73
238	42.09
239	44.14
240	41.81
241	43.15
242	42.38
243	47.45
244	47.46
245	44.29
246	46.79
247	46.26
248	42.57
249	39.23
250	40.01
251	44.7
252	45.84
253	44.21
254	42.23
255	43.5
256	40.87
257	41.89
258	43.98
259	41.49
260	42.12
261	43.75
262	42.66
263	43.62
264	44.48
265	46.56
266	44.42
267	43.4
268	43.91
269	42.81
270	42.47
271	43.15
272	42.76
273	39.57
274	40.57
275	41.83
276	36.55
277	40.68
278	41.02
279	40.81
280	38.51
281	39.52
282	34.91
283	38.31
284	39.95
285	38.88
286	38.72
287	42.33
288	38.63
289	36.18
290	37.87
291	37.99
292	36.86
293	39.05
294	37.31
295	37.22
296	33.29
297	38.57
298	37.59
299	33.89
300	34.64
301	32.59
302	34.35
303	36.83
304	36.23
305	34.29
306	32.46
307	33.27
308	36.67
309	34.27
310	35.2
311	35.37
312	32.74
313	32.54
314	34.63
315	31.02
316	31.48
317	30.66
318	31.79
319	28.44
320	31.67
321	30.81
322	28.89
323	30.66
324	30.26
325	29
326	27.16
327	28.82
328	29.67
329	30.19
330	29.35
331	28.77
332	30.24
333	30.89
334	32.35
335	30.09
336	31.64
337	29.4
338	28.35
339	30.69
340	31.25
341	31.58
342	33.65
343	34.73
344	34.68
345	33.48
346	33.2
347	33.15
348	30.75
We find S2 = -0.06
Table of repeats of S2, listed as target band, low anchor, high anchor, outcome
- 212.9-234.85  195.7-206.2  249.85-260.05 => -0.01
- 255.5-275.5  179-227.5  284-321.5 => -0.17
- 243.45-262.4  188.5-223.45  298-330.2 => -0.18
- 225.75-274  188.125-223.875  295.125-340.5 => -0.16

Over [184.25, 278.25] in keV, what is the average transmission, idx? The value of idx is 41.3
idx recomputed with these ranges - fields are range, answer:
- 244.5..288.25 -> 41.9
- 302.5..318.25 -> 33.7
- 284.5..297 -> 37.9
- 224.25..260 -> 42.4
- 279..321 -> 35.5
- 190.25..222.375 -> 40.2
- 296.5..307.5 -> 35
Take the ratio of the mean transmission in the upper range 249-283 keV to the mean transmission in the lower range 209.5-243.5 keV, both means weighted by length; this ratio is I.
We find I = 1.01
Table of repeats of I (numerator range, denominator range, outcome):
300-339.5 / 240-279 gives 0.74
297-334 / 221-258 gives 0.76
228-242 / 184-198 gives 1.08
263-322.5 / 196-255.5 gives 0.90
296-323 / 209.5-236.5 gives 0.81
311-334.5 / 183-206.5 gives 0.80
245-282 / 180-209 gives 1.10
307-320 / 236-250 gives 0.75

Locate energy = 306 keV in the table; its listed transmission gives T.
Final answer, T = 32.46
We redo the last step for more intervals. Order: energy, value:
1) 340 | 31.25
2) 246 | 46.79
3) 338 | 28.35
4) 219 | 41.41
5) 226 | 41.76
